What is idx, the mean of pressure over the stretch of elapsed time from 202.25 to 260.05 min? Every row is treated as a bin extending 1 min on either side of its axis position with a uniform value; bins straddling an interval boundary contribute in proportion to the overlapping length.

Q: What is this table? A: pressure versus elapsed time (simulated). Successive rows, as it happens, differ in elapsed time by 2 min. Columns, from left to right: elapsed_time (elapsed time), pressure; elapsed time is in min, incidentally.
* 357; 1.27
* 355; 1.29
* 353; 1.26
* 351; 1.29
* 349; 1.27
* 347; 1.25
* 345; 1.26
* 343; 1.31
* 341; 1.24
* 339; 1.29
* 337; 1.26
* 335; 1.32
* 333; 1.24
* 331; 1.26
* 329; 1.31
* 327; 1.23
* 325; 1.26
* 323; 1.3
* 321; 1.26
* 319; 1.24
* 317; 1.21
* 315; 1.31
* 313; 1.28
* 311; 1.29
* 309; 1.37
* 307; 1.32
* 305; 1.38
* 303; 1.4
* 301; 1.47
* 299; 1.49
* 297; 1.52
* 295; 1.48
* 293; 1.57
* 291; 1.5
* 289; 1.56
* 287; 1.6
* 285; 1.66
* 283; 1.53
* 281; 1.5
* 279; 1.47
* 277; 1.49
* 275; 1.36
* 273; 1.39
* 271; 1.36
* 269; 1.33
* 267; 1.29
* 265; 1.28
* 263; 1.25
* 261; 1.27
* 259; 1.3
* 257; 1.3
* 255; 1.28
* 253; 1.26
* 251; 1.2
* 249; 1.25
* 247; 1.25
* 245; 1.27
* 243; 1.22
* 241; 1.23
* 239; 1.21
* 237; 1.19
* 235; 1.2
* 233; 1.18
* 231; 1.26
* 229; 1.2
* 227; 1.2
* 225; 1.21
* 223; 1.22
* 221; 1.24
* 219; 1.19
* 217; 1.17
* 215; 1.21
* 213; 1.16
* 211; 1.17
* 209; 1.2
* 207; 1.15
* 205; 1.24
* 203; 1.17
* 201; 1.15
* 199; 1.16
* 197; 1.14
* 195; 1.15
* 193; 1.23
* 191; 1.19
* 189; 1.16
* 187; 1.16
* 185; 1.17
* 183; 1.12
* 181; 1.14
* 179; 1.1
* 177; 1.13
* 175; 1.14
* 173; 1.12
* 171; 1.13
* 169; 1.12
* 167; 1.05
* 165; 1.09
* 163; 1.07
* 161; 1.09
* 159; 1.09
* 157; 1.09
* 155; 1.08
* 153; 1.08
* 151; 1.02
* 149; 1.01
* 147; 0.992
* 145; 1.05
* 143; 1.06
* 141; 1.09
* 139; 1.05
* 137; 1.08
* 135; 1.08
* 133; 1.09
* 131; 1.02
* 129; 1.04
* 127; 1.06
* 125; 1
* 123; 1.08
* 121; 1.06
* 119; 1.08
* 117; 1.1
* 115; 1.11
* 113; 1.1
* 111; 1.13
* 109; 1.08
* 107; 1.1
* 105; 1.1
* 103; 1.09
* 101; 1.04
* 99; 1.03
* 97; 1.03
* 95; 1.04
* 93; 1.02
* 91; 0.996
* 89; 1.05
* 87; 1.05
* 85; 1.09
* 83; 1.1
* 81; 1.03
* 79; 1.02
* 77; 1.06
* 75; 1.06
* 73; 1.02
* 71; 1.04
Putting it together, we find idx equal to 1.22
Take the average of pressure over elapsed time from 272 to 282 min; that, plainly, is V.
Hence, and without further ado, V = 1.44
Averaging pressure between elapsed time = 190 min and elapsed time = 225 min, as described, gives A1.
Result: 1.19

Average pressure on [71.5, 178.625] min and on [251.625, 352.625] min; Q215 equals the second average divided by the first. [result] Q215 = 1.27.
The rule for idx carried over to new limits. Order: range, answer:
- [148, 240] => 1.15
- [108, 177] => 1.08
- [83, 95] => 1.05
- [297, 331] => 1.32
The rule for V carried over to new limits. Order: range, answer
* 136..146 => 1.07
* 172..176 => 1.13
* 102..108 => 1.1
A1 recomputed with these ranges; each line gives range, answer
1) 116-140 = 1.06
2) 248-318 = 1.39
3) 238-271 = 1.26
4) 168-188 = 1.13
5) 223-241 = 1.21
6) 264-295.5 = 1.46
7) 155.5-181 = 1.1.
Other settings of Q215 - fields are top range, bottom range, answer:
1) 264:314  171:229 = 1.23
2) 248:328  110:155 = 1.29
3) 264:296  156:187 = 1.31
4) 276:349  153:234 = 1.19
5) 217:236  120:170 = 1.14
